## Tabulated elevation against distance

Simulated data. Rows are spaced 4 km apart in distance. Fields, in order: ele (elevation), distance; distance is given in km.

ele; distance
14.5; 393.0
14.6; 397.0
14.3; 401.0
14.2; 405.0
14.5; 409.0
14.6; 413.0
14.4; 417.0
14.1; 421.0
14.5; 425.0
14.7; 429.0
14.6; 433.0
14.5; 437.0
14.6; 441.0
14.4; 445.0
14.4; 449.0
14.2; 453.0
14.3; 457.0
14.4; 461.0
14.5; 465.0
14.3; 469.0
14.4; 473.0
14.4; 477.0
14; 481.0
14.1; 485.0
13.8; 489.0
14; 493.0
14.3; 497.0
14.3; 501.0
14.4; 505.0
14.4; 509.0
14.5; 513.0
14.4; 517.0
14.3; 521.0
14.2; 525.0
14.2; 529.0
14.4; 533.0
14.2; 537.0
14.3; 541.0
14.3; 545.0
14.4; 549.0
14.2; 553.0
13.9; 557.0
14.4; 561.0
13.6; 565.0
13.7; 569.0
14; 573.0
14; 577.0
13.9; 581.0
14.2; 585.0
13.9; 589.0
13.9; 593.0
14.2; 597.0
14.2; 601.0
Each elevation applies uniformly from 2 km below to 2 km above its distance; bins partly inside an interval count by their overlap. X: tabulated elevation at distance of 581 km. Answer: 13.9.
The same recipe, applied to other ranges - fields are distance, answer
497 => 14.3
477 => 14.4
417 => 14.4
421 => 14.1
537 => 14.2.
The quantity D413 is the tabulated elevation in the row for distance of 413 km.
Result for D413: 14.6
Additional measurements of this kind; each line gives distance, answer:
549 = 14.4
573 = 14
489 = 13.8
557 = 13.9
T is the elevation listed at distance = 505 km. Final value 14.4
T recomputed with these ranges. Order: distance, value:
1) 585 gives 14.2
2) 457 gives 14.3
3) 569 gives 13.7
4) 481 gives 14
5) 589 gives 13.9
